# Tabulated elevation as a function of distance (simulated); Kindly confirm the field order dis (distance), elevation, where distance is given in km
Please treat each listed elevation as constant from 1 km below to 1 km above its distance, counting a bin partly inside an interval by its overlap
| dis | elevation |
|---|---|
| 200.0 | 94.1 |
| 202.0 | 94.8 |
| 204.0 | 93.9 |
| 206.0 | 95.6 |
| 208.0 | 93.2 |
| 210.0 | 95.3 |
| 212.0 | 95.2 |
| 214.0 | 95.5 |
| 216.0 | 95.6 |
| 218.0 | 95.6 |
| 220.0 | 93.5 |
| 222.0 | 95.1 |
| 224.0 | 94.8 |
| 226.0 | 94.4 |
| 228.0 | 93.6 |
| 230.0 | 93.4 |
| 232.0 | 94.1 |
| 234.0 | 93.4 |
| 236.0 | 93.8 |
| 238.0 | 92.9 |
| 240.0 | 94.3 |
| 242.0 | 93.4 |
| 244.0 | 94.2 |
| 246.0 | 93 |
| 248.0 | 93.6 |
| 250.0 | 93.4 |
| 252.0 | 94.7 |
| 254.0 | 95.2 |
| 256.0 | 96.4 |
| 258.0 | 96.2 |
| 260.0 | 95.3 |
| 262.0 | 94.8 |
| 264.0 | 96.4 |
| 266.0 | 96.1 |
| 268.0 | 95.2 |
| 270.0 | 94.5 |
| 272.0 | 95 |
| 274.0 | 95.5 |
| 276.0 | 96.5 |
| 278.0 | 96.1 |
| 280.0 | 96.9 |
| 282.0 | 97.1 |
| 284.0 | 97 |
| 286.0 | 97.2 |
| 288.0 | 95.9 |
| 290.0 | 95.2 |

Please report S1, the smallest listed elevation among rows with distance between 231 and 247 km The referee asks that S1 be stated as 92.9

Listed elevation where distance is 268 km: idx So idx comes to 95.2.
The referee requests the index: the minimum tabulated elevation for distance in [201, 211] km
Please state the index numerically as 93.2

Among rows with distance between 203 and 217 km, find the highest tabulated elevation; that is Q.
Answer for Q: 95.6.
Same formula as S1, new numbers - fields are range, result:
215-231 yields 93.4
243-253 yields 93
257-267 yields 94.8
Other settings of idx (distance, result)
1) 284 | 97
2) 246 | 93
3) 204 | 93.9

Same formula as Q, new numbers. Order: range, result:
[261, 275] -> 96.4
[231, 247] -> 94.3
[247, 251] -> 93.6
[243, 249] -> 94.2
